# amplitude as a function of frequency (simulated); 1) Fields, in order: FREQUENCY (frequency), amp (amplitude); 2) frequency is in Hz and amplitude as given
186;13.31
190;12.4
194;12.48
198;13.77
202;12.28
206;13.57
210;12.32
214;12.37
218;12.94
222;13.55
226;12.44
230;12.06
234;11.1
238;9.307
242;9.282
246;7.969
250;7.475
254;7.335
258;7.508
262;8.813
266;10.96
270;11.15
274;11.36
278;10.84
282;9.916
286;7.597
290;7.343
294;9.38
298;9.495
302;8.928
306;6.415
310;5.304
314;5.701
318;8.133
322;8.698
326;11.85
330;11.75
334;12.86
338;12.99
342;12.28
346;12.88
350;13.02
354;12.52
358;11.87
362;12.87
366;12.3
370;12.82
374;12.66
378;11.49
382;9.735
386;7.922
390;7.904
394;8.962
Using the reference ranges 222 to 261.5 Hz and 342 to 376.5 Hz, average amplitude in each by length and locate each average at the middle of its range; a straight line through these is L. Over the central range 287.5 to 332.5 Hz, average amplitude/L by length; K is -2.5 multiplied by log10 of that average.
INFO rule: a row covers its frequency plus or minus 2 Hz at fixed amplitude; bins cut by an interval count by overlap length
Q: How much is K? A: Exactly 0.31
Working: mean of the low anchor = 9.58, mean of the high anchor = 12.6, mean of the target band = 8.49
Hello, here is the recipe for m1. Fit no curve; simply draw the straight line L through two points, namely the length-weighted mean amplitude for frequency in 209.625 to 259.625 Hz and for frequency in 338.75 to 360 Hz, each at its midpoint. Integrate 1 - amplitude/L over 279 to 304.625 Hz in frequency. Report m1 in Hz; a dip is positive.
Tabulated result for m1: 6.0 Hz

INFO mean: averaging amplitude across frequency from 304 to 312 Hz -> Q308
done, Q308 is 5.86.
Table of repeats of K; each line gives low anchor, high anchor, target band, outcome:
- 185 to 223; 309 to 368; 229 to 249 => 0.267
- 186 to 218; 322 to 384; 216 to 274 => 0.233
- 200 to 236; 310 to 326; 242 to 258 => 0.375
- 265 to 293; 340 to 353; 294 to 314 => 0.394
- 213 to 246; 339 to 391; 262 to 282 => 0.072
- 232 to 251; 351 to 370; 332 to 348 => -0.076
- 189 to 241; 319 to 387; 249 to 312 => 0.347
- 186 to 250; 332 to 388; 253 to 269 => 0.311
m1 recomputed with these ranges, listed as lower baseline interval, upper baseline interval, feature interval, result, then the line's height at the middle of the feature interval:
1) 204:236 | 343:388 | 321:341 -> 0.3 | 12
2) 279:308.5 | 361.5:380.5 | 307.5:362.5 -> -0.9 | 10.5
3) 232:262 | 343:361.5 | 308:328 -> 6.0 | 11.3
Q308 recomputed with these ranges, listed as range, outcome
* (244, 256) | 7.59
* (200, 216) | 12.6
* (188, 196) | 12.4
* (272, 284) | 10.7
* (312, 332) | 9.23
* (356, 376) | 12.5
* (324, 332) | 11.8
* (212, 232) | 12.7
